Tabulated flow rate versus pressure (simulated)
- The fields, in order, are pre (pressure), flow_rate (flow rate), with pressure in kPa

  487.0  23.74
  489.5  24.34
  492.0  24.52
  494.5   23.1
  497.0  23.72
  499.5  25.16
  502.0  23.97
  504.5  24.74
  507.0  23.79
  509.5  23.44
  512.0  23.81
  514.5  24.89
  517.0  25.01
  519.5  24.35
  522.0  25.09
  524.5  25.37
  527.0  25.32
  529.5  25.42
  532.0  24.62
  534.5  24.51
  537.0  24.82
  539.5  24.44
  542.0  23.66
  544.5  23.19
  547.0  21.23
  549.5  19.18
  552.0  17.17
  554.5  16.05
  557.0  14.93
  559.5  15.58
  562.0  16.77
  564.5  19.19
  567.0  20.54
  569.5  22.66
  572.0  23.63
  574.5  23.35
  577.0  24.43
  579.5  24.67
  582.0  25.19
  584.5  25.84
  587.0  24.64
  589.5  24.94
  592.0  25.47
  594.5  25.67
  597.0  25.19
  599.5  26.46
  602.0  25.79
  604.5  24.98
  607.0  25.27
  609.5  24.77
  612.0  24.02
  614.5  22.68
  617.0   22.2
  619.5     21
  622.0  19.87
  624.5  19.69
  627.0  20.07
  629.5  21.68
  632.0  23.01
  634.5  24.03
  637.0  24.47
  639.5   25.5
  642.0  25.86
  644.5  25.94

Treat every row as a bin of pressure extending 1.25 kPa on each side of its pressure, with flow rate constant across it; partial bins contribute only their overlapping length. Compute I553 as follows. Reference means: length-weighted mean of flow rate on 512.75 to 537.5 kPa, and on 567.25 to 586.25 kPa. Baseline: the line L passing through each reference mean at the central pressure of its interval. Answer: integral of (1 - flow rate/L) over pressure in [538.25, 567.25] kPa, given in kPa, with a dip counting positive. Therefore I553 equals 6.15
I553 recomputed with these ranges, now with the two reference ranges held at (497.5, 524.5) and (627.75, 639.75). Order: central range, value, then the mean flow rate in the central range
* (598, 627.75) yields 0.6 kPa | 23.1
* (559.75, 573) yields 2.1 kPa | 20.1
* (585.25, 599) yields -0.9 kPa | 25.3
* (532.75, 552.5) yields 1.4 kPa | 22.5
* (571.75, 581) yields -0.1 kPa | 24.1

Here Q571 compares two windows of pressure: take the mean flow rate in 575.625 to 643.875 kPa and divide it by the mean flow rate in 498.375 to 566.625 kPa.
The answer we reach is 1.07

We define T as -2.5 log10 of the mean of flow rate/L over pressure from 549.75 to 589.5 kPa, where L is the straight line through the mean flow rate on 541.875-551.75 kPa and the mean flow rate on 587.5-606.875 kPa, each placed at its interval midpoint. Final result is 0.106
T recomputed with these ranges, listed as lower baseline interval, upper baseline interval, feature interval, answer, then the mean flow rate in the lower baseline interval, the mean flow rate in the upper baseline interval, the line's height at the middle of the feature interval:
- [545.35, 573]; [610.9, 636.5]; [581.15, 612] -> -0.223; 18.8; 21.9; 20.6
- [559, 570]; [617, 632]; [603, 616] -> -0.194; 18.9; 20.8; 20.3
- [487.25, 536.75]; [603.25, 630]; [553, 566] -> 0.379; 24.5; 22.4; 23.5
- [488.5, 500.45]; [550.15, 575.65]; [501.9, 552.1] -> -0.104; 24.1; 19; 21.7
